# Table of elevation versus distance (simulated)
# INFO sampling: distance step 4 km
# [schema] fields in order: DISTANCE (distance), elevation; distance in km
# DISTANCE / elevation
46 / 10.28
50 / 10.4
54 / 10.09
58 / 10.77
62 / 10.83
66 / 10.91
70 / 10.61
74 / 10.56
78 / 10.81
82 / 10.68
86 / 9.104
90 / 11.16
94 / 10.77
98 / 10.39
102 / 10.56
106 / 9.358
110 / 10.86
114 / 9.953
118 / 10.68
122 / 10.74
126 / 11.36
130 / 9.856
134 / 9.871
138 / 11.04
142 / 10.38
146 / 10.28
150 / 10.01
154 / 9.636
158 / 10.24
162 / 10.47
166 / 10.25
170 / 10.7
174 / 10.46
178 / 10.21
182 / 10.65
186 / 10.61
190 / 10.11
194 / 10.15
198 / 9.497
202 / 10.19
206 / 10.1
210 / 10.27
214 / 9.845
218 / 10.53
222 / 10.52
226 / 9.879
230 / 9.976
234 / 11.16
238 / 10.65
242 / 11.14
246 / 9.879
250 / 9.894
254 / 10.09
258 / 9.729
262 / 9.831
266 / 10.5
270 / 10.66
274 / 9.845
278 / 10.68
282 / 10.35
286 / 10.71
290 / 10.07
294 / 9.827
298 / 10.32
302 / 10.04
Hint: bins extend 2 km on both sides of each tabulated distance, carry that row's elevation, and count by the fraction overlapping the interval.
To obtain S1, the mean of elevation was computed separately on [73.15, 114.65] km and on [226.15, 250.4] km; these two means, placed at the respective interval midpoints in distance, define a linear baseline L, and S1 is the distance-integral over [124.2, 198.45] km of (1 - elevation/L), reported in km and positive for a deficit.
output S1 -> 0.7 km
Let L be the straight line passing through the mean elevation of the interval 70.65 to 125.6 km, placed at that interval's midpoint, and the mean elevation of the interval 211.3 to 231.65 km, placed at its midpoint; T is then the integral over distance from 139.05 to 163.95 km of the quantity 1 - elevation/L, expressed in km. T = 0.3 km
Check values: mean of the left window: 10.5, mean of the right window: 10.2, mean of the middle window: 10.2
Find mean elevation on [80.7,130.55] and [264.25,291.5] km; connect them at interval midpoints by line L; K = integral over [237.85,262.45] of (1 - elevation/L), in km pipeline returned 0.60 km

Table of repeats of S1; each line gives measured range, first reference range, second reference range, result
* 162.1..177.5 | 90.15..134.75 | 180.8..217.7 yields -0.3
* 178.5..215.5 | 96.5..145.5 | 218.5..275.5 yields 0.6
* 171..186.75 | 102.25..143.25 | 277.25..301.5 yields -0.2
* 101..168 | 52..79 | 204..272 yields 1.1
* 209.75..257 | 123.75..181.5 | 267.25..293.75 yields 0.2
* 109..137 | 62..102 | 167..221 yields -0.1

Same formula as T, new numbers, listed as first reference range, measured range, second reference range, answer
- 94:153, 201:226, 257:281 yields 0.18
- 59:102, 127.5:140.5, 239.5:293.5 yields 0.23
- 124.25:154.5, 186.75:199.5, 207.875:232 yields 0.27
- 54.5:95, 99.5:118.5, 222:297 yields 0.51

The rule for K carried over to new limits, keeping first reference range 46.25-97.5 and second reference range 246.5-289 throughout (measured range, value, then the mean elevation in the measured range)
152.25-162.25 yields 0.3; 10.1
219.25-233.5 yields 0.0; 10.3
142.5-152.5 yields 0.3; 10.2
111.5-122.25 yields 0.0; 10.4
